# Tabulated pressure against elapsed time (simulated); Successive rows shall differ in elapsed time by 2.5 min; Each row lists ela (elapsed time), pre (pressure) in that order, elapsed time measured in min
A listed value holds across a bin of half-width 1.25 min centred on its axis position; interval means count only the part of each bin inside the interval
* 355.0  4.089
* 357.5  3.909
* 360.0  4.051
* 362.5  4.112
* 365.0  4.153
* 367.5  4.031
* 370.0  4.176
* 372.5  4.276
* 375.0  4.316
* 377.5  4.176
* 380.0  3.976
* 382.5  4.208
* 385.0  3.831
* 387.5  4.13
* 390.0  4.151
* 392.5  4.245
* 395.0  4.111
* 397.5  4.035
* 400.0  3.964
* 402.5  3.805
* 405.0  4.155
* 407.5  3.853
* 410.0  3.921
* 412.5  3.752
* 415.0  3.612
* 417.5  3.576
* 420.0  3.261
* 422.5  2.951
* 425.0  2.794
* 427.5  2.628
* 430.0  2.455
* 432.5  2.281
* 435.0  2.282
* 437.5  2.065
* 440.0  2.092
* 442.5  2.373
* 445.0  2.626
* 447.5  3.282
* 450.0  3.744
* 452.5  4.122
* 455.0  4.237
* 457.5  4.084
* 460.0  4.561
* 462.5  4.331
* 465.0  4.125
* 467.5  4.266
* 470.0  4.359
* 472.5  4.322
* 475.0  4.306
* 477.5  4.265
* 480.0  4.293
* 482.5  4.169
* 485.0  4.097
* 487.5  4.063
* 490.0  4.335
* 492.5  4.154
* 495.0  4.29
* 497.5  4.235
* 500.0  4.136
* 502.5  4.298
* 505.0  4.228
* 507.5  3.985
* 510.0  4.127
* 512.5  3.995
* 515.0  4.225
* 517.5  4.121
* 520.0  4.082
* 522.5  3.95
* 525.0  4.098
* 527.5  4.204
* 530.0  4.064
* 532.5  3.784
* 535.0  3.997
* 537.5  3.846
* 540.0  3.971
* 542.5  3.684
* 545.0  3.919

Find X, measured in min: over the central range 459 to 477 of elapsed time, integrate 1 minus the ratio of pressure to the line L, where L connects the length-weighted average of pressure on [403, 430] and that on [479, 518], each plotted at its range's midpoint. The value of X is -2.0 min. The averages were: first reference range 3.41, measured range 4.32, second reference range 4.17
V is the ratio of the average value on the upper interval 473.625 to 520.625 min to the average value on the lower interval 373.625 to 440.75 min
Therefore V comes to 1.19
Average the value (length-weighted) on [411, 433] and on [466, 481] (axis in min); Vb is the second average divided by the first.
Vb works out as 1.40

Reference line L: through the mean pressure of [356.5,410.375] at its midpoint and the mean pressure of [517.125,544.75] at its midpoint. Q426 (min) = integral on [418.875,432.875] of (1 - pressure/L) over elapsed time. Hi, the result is 4.5 min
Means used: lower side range 4.08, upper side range 3.98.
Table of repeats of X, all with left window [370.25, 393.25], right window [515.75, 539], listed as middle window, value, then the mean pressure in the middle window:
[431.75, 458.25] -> 6.99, 3.01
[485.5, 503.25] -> -0.70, 4.21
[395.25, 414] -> 0.88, 3.93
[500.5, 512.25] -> -0.31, 4.14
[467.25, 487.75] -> -0.92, 4.24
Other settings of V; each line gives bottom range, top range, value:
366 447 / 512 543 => 1.14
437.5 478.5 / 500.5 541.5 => 1.08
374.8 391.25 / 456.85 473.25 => 1.05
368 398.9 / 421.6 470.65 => 0.79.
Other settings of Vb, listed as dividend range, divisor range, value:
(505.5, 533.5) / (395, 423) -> 1.08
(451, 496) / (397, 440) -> 1.32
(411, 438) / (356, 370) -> 0.72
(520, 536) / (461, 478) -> 0.94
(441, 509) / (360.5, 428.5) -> 1.05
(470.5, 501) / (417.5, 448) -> 1.62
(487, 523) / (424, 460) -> 1.39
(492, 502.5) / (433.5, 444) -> 1.90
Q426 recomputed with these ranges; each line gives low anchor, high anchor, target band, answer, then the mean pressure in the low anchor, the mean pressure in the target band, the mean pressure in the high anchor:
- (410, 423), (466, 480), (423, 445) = 7.86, 3.51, 2.41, 4.3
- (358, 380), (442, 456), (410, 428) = 1.99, 4.14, 3.3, 3.44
